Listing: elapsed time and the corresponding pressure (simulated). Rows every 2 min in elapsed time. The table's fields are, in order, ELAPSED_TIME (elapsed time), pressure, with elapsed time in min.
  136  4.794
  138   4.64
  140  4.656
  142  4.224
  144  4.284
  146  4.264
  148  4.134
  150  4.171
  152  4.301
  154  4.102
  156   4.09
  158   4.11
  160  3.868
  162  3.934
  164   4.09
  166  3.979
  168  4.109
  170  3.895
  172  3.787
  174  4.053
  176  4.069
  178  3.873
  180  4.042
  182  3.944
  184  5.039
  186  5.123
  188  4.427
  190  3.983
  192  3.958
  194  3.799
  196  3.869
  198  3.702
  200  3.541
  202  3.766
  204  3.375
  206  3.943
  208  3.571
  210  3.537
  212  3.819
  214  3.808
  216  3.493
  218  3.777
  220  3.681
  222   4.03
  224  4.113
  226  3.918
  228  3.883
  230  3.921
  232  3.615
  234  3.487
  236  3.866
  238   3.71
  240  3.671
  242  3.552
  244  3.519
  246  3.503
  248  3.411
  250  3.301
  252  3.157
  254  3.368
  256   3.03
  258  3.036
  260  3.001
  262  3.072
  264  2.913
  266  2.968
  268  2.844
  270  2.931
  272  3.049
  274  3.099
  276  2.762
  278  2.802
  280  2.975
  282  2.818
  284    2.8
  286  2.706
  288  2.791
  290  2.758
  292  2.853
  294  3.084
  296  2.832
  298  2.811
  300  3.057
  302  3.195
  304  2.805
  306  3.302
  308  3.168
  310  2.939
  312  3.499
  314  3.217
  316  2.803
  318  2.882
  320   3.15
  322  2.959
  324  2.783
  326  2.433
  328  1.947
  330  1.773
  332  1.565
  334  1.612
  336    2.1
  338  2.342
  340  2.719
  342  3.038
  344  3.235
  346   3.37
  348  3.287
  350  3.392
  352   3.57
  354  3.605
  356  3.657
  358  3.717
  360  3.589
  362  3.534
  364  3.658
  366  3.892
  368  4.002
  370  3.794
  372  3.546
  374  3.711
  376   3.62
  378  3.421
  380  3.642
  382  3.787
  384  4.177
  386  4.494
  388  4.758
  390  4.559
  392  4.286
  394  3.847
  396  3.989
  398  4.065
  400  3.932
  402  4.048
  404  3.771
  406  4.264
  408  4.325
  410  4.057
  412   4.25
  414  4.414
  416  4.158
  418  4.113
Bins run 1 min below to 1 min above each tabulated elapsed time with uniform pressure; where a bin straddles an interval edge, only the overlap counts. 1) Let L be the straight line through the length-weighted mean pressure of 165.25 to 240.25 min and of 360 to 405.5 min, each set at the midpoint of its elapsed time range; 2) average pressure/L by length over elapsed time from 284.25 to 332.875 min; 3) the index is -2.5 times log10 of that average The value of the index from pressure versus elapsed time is 0.36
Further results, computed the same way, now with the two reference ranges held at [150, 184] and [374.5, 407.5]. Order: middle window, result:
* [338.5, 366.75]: 0.180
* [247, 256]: 0.229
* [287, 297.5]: 0.376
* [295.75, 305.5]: 0.336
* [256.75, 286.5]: 0.353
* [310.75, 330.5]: 0.410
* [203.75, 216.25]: 0.105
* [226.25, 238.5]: 0.080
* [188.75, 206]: 0.077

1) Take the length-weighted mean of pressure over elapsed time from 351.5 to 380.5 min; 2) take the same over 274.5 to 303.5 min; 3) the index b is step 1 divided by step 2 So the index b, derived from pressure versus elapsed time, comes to 1.27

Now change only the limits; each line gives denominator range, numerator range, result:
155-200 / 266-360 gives 0.71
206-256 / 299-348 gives 0.76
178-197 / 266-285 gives 0.69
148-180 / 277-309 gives 0.72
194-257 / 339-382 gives 0.97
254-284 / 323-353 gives 0.88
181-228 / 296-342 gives 0.69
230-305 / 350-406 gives 1.24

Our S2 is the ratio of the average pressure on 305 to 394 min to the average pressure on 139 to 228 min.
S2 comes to 0.82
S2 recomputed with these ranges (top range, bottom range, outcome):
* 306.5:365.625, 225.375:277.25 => 0.89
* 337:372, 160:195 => 0.84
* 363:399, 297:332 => 1.40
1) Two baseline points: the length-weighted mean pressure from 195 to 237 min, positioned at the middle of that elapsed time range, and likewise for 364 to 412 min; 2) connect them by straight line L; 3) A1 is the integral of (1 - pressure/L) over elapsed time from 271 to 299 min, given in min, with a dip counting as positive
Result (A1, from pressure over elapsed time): 7.1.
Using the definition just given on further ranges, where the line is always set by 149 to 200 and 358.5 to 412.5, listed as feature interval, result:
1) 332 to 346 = 5.21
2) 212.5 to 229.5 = 0.90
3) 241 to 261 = 3.71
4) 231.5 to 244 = 1.25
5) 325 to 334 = 4.73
